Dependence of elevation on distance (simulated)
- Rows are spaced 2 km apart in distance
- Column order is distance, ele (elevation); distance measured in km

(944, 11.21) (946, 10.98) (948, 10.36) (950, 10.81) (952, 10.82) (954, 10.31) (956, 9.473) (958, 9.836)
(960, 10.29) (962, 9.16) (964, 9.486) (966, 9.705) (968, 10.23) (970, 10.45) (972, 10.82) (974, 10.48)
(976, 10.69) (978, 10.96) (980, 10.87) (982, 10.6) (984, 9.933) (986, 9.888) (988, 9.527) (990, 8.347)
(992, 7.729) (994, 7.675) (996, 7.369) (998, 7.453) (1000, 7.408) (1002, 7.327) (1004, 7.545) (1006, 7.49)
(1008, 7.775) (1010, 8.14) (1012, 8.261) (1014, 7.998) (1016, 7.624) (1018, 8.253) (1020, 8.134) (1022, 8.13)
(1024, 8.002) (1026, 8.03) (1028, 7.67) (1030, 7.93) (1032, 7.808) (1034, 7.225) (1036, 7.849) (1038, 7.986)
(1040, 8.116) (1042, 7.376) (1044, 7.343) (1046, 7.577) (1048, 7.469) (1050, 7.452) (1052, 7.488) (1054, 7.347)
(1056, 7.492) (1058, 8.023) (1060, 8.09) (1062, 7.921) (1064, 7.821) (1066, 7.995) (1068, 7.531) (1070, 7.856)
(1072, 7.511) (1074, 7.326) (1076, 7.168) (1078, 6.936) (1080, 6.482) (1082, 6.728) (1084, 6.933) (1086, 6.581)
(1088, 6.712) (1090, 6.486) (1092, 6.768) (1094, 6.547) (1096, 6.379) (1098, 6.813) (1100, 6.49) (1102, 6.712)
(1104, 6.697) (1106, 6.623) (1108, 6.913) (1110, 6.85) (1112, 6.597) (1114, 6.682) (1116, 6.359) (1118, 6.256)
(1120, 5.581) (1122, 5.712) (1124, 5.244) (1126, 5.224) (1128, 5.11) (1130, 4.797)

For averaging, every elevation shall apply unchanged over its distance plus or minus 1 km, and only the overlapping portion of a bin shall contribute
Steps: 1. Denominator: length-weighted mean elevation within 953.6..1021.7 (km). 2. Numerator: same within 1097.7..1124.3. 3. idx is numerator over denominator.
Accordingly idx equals 0.71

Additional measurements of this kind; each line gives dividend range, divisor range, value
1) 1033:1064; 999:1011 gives 1.01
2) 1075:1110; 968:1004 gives 0.73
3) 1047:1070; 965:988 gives 0.74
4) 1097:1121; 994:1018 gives 0.85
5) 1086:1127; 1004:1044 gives 0.81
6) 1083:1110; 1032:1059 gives 0.88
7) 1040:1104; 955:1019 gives 0.80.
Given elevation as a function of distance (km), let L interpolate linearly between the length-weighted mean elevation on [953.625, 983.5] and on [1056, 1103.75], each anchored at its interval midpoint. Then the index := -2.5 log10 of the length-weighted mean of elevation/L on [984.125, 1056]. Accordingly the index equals 0.12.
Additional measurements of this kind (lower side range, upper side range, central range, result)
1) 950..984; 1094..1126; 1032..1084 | 0.04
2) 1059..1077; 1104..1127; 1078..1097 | 0.07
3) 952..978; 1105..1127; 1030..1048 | 0.07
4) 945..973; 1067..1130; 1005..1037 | 0.09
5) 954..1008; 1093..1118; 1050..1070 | -0.02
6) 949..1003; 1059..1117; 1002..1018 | 0.12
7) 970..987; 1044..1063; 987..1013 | 0.23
